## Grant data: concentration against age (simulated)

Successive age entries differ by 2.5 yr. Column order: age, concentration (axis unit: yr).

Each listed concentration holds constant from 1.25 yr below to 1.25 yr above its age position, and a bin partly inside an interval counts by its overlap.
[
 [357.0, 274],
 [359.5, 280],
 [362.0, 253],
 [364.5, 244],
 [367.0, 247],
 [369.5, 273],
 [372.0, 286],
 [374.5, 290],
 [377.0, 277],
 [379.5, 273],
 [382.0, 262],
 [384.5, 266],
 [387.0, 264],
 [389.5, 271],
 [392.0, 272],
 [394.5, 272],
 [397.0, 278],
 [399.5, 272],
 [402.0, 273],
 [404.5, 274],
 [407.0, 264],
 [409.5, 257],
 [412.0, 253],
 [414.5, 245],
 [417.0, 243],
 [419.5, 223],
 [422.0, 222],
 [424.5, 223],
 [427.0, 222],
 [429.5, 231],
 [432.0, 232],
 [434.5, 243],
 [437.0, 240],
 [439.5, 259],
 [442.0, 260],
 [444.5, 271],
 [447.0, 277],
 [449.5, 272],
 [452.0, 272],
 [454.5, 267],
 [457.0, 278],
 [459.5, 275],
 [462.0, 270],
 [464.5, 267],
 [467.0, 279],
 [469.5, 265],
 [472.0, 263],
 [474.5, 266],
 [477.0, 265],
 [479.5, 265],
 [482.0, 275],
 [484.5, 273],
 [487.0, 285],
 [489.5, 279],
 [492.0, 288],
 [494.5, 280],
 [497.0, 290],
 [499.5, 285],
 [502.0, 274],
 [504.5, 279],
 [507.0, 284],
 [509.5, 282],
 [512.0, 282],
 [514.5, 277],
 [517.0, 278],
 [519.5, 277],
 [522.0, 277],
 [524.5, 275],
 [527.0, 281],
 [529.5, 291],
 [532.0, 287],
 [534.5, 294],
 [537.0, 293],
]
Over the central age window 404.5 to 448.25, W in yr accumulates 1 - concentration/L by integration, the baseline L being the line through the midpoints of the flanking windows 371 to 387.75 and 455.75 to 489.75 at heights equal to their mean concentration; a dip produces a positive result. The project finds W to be 4.3 yr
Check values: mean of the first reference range 274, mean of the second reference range 272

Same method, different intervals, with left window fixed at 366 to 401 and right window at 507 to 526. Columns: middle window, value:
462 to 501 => 0.3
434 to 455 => 0.9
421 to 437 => 2.6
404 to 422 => 1.6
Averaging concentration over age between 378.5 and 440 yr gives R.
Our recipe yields 253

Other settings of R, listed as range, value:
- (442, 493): 272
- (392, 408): 272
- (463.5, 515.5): 276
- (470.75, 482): 266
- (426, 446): 245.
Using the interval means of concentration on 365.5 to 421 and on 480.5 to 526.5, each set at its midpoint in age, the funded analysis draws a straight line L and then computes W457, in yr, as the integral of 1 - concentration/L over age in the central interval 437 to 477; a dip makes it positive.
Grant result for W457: 0.8 yr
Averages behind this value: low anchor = 265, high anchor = 280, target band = 268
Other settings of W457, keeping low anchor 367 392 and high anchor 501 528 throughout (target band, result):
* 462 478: 0.5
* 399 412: 0.3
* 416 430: 2.4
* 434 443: 0.8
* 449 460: 0.1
